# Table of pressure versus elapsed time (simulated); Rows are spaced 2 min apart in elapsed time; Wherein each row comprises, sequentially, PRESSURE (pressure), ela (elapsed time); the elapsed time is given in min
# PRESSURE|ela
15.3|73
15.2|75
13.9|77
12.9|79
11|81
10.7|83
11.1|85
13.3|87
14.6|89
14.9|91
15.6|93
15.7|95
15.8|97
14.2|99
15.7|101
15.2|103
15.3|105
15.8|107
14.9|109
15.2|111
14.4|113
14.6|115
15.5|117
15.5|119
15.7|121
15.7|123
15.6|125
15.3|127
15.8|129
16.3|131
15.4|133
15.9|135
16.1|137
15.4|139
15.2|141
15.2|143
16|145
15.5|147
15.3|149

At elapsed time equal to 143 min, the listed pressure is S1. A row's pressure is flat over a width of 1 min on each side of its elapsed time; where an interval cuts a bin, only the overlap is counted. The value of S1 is 15.2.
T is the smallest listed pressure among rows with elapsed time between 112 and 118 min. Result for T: 14.4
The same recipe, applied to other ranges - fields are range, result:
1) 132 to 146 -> 15.2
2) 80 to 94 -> 10.7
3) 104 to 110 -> 14.9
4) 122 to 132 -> 15.3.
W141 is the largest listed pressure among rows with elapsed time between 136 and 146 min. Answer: 16.1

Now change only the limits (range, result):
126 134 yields 16.3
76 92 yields 14.9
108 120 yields 15.5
